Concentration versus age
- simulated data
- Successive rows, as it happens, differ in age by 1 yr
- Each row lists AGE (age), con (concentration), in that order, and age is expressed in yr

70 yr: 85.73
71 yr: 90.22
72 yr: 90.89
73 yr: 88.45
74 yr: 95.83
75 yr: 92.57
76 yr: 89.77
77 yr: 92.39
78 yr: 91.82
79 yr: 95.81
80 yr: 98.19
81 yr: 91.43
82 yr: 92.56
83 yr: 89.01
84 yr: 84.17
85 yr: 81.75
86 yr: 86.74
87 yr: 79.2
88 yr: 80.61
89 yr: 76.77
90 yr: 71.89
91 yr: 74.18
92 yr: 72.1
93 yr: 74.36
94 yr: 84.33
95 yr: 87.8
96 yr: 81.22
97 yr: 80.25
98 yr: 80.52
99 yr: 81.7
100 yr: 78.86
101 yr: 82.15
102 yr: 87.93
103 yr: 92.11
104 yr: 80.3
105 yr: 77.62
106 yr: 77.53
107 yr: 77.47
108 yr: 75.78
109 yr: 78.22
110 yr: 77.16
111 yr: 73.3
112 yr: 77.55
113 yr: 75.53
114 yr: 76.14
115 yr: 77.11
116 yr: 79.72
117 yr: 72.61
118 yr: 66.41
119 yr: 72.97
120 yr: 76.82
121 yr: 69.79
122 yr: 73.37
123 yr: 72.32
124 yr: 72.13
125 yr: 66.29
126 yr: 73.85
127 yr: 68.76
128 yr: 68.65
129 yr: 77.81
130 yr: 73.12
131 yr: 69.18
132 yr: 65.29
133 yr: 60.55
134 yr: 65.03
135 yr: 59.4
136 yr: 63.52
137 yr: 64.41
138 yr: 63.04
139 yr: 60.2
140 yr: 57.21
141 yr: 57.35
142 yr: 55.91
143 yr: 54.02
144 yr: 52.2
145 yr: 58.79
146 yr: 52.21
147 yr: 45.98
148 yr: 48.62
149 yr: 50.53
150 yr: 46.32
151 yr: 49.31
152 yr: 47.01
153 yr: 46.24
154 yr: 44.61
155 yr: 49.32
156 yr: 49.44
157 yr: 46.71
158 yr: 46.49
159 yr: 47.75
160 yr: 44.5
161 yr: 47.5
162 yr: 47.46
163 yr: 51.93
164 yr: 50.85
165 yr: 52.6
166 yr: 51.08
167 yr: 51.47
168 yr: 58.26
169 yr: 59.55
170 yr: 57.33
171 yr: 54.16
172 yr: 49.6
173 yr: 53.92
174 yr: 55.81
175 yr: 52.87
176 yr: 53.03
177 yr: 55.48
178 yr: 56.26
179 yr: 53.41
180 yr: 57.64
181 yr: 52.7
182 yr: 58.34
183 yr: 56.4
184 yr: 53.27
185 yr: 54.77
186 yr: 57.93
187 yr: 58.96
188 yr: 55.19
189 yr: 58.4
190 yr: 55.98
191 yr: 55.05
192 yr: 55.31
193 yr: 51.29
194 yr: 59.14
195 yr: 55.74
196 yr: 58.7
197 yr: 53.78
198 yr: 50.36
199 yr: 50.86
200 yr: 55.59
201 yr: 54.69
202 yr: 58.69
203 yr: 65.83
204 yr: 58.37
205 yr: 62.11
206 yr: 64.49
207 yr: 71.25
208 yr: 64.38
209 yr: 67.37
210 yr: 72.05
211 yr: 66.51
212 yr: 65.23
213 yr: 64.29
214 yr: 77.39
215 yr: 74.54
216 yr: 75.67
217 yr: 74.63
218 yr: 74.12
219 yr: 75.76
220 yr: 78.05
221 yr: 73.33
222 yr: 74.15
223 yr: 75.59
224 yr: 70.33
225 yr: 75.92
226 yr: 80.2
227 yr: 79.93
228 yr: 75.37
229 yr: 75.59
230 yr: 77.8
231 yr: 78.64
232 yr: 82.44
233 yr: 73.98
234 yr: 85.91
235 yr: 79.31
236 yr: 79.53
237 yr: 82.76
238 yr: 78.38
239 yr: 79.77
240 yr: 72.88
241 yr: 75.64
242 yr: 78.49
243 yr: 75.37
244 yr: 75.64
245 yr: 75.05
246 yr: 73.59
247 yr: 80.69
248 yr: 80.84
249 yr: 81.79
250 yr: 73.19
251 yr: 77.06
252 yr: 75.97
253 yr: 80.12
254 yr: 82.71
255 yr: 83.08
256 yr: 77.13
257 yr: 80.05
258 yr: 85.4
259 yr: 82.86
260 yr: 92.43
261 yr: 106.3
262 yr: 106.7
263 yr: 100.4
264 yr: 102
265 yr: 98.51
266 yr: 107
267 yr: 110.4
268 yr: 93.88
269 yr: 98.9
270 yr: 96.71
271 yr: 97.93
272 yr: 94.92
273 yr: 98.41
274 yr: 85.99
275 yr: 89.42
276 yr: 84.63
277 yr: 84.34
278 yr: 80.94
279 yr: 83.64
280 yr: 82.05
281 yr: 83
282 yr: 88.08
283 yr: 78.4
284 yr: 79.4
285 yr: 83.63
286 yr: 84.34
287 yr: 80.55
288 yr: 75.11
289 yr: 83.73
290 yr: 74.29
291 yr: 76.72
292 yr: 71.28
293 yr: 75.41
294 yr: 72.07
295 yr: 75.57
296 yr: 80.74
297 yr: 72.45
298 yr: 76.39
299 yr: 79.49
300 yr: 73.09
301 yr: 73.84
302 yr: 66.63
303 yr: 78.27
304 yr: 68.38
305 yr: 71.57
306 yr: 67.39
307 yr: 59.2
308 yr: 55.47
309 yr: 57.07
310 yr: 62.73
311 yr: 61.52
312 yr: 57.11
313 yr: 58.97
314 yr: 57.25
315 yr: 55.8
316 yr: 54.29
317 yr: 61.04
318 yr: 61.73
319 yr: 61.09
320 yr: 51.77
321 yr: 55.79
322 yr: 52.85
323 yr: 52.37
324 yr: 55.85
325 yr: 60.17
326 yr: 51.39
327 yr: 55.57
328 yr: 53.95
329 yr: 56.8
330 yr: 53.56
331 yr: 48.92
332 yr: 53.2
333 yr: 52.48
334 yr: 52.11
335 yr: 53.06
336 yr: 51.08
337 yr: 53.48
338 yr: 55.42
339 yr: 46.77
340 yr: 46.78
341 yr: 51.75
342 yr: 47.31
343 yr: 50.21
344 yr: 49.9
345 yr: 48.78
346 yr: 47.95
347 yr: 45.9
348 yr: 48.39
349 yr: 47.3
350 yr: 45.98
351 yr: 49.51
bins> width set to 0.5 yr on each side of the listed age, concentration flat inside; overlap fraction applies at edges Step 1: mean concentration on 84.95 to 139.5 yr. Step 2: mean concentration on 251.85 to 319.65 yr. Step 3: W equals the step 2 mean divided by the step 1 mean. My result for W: 1.06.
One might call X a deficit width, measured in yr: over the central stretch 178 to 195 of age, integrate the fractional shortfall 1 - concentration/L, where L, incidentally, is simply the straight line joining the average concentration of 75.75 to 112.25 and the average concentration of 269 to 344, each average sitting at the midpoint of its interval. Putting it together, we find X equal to 4.5 yr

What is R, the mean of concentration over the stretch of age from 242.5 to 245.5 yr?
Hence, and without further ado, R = 75.4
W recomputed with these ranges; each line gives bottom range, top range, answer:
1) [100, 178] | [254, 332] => 1.21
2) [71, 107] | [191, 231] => 0.79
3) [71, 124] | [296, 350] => 0.71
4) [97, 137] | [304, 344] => 0.75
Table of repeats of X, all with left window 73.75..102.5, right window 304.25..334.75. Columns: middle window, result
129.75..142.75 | 2.7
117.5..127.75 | 1.2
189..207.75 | 3.6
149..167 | 6.6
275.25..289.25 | -4.8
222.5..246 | -3.6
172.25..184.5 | 3.2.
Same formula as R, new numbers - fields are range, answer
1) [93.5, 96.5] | 84.5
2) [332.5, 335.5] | 52.6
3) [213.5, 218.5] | 75.3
